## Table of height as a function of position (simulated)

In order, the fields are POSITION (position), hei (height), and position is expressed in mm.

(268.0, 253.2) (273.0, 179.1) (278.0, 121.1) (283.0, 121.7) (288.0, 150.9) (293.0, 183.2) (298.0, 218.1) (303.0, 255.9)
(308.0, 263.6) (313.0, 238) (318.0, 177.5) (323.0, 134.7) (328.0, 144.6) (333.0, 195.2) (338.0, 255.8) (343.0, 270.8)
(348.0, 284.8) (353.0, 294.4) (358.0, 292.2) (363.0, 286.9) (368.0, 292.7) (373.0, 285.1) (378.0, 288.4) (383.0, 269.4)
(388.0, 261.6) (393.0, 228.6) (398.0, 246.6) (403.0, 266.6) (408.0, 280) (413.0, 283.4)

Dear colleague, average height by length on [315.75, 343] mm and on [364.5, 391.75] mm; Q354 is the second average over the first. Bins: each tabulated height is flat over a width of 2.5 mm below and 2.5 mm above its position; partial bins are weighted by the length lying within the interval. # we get 1.5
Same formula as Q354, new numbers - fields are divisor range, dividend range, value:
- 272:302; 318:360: 1.38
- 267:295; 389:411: 1.57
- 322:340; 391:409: 1.38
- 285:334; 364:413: 1.38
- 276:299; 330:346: 1.53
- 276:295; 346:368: 2.02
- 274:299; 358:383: 1.83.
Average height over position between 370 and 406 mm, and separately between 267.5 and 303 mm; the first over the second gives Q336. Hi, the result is 1.50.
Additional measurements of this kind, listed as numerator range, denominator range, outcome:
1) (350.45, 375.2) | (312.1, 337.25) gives 1.62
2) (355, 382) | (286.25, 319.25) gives 1.34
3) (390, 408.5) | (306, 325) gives 1.24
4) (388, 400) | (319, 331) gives 1.65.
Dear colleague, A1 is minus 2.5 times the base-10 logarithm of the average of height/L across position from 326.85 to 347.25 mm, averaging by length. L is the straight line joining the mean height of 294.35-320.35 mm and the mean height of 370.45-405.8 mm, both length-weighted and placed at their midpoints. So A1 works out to 0.07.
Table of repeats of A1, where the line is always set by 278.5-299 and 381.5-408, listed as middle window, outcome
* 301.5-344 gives -0.120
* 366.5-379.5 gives -0.215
